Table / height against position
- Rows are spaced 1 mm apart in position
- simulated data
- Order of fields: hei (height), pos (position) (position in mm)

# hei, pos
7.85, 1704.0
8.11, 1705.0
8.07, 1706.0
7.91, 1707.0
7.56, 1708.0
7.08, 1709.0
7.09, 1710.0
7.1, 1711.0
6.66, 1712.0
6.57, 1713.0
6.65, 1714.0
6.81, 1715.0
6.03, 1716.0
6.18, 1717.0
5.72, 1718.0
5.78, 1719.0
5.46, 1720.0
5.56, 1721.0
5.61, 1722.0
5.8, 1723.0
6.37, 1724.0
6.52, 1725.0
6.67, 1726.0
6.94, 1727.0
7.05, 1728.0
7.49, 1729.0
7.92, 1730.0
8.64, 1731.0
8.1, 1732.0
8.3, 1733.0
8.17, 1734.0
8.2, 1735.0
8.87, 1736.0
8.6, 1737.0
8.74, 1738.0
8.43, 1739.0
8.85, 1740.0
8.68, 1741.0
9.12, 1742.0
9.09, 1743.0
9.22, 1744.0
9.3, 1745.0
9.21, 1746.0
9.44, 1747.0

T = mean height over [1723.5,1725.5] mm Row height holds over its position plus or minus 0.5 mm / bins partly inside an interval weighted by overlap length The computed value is 6.45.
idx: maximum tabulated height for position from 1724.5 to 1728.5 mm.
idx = 7.05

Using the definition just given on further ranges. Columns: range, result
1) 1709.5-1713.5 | 7.1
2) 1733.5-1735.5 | 8.2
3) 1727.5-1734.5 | 8.64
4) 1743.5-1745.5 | 9.3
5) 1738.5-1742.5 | 9.12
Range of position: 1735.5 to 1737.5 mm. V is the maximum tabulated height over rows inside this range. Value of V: 8.87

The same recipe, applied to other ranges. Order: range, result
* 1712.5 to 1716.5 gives 6.81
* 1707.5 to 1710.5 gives 7.56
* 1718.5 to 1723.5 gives 5.8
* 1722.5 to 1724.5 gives 6.37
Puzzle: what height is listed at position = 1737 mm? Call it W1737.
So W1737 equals 8.6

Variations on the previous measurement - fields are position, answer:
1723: 5.8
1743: 9.09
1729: 7.49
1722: 5.61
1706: 8.07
